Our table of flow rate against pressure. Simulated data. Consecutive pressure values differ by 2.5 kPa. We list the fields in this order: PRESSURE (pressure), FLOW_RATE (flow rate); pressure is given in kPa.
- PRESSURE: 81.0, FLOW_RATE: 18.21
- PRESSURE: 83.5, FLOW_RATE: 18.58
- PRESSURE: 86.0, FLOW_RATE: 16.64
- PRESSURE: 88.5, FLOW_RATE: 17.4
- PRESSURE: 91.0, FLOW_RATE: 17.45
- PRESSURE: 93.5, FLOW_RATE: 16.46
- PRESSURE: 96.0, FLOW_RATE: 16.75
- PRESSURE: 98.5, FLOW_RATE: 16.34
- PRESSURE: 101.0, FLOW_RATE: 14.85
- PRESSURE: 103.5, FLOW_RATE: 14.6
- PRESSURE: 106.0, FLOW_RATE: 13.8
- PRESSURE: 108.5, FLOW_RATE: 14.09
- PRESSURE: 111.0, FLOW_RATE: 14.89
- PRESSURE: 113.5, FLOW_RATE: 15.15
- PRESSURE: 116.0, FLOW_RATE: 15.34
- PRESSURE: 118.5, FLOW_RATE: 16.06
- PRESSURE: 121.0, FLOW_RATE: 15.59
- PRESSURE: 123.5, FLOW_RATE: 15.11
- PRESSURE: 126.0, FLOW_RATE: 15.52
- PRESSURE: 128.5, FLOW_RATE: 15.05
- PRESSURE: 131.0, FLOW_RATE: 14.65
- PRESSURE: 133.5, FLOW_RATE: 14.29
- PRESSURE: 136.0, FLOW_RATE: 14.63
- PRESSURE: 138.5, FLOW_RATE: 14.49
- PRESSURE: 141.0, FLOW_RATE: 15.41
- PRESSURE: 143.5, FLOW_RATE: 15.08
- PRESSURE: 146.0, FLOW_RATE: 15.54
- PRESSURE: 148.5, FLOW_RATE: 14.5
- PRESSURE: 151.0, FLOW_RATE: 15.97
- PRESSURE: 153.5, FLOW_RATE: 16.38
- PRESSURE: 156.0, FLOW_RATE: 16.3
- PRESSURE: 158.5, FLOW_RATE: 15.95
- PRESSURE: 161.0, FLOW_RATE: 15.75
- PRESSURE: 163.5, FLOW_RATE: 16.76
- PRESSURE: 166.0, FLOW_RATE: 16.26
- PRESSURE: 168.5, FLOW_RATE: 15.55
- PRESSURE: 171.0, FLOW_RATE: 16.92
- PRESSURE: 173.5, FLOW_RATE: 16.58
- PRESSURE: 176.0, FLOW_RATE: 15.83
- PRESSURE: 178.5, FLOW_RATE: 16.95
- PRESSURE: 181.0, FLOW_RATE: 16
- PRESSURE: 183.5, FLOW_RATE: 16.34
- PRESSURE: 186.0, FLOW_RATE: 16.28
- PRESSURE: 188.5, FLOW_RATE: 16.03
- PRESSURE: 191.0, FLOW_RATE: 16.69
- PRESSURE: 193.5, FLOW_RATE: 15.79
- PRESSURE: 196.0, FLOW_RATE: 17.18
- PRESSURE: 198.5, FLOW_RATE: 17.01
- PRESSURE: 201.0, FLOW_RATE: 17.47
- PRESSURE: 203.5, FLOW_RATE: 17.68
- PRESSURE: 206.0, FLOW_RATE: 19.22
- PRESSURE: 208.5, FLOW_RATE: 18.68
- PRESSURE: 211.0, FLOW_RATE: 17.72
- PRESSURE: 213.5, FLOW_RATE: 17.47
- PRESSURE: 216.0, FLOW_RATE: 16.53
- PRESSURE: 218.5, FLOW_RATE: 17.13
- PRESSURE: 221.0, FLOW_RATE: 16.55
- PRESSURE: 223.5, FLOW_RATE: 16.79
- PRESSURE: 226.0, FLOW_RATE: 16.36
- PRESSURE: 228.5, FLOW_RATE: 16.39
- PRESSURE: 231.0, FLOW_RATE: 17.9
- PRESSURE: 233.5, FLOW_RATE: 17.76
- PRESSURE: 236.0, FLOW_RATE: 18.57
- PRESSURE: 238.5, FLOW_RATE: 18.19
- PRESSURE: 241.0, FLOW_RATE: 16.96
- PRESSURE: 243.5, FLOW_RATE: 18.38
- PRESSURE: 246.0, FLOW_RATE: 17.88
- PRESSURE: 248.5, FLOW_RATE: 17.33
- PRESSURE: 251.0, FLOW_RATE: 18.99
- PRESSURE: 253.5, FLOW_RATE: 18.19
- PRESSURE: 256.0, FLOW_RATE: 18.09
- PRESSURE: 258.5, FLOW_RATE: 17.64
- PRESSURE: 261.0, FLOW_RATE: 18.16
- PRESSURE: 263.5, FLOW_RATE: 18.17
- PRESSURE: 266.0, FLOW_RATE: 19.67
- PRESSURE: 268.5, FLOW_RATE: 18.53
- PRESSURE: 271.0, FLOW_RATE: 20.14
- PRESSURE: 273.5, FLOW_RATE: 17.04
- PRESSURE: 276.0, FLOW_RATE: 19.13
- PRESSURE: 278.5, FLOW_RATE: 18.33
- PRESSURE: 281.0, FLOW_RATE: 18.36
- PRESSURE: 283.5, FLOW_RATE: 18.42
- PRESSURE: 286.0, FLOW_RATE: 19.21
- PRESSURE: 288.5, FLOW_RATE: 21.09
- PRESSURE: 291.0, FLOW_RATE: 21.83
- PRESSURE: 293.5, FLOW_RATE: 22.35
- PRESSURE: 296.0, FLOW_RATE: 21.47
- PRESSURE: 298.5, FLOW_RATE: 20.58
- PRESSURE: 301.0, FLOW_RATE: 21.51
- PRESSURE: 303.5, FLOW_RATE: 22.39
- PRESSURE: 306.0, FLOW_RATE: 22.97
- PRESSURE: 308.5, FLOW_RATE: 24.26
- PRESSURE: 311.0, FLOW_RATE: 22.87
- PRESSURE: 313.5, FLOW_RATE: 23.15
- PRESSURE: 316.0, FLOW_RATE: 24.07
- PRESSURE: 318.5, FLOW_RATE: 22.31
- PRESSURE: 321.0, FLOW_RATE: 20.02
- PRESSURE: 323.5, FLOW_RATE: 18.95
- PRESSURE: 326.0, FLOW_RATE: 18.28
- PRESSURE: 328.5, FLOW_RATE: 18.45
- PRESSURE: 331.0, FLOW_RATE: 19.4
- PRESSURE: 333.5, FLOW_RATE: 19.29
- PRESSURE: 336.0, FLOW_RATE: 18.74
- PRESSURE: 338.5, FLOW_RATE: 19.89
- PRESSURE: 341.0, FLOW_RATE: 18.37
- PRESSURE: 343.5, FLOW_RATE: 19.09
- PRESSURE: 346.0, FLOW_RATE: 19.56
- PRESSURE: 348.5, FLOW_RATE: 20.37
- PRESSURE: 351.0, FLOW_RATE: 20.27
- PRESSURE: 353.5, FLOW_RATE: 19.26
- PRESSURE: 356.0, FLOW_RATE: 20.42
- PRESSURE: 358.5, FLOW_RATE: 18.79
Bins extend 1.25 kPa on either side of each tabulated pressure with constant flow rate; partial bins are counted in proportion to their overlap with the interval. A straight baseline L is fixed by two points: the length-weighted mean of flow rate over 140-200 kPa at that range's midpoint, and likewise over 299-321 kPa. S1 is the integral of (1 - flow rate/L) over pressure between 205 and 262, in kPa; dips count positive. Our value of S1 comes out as 4.2 kPa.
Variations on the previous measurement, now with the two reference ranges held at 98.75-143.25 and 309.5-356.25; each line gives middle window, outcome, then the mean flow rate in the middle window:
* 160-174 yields -0.2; 16.3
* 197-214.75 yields -0.9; 17.9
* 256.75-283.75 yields 0.2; 18.5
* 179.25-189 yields 0.2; 16.2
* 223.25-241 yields 0.3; 17.4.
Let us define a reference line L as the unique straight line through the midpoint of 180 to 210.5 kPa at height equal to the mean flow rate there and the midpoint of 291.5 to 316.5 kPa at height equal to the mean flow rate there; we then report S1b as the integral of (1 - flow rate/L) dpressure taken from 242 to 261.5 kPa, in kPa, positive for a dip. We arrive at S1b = 1.8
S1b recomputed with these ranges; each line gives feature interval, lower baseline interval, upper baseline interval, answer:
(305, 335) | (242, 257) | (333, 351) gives -3.22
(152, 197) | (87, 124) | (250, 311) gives 2.61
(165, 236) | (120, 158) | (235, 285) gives -0.53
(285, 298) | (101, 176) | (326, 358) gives -1.99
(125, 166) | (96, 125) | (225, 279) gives 1.20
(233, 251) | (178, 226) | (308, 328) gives 0.60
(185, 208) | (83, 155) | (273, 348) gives 0.53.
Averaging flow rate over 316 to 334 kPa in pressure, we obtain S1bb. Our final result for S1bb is 19.9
